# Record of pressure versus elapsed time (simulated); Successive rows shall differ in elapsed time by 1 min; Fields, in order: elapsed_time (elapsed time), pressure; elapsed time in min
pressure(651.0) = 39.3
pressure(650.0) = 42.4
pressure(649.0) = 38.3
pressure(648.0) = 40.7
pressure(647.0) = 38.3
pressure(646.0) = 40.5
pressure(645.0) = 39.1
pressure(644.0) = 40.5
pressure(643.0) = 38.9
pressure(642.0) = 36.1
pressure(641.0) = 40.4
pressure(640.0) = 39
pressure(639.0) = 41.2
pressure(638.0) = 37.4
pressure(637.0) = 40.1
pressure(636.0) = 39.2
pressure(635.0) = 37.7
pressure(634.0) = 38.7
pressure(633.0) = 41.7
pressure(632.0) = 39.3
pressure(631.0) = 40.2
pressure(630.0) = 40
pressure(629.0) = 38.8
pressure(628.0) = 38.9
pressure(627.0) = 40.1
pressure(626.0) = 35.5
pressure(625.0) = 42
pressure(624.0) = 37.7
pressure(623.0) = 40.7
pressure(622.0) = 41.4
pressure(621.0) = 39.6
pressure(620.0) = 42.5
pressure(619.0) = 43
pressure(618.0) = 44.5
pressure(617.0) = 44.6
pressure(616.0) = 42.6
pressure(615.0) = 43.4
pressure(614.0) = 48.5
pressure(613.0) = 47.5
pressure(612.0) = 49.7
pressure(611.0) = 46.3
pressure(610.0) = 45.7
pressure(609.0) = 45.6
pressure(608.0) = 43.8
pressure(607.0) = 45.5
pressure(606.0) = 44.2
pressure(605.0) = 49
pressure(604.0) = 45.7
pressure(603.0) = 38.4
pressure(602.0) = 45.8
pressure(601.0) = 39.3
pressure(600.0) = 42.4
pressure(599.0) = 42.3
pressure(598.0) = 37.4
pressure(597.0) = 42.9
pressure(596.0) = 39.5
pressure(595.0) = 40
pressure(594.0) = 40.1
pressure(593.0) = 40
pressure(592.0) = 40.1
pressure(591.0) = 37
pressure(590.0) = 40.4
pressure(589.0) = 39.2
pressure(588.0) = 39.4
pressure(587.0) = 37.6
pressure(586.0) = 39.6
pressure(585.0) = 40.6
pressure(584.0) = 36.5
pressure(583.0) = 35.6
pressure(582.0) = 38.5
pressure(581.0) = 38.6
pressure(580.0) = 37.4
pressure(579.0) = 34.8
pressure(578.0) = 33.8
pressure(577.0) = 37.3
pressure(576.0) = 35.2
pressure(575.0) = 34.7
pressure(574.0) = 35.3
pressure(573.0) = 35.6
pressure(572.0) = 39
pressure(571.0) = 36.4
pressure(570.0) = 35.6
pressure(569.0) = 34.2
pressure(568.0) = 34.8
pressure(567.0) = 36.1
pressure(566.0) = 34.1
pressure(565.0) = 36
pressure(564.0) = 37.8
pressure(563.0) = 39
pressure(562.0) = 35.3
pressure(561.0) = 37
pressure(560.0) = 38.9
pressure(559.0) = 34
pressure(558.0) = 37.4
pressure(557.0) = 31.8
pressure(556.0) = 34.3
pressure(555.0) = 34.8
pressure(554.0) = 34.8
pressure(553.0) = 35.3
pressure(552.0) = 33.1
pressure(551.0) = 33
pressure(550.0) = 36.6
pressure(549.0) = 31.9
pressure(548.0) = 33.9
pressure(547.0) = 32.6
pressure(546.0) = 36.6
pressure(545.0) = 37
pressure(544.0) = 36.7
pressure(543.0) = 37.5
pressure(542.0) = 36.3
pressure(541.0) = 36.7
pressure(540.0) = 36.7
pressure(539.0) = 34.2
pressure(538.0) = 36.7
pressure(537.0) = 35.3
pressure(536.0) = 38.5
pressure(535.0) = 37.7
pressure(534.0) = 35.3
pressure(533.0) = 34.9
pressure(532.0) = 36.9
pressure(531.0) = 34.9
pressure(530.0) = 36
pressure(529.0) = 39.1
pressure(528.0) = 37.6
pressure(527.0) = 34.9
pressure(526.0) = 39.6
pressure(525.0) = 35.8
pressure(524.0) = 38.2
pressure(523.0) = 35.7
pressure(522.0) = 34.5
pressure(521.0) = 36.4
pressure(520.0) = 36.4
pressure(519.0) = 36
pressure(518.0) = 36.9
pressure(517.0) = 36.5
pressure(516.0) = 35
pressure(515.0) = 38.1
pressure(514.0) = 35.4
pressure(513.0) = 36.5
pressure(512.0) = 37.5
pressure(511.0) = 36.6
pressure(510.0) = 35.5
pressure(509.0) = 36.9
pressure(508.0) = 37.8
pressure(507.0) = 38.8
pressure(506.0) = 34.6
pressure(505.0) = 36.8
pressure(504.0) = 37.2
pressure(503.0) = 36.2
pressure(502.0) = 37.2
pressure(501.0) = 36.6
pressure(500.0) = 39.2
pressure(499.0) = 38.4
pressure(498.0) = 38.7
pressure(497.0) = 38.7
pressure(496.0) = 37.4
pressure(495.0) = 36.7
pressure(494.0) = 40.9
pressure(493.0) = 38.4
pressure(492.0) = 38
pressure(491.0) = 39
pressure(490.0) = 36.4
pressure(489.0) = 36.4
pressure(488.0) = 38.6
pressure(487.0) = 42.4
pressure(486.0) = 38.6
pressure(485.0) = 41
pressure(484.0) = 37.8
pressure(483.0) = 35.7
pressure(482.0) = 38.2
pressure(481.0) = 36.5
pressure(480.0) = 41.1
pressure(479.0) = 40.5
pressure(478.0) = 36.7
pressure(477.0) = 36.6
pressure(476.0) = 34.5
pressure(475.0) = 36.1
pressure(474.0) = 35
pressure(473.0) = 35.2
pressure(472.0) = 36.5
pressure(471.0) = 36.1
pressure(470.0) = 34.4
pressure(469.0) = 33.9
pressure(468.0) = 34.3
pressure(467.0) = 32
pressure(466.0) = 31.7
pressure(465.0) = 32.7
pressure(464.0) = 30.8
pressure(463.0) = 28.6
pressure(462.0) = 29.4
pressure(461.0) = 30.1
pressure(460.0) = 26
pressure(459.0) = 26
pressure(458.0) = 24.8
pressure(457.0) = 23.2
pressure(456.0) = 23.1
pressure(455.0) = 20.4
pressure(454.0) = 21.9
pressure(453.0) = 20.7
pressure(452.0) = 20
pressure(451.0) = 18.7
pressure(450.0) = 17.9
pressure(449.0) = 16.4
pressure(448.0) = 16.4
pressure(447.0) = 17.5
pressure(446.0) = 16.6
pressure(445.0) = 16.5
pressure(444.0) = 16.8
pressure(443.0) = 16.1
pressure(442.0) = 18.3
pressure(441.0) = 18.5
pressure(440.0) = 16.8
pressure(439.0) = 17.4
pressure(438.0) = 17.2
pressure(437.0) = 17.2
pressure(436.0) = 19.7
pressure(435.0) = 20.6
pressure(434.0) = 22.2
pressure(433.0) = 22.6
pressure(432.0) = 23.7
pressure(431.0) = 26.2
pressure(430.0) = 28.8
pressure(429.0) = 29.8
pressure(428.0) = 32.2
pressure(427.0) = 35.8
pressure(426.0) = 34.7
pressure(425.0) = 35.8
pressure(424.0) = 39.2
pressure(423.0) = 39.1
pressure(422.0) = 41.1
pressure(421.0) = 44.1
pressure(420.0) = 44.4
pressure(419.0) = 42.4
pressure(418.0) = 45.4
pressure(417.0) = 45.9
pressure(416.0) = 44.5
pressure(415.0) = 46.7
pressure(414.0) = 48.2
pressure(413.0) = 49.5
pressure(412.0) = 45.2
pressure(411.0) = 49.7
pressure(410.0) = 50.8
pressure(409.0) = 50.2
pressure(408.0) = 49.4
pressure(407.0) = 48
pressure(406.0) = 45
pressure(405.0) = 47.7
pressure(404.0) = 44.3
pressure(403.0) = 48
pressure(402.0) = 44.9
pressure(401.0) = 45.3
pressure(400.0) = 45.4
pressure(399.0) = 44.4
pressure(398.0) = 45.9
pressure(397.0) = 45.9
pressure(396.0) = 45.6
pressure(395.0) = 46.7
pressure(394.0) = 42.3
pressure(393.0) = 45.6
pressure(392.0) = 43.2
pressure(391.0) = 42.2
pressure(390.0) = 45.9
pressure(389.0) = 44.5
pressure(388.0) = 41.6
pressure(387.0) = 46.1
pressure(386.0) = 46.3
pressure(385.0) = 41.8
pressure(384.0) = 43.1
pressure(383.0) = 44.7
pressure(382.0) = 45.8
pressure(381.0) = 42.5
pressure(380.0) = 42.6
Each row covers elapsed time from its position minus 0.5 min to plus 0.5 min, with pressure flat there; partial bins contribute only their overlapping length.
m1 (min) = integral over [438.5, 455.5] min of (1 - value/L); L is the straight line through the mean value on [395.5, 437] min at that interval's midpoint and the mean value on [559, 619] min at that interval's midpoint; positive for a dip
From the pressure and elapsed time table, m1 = 9.4 min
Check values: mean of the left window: 40.2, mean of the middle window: 18.1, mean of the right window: 39.9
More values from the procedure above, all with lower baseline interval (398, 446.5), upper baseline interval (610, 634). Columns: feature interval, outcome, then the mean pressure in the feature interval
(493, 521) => 0.8 min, 37.1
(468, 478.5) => 0.5 min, 35.4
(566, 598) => 2.5 min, 37.5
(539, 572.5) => 3.6 min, 35.6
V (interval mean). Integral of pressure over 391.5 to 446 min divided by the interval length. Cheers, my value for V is 36.7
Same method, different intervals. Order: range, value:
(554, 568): 35.8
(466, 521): 37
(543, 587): 35.9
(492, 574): 36.3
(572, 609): 39.6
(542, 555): 35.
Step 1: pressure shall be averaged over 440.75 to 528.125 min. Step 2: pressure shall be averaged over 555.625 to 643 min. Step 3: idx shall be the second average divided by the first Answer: 1.21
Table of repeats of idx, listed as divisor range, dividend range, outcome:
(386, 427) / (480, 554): 0.82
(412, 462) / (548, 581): 1.27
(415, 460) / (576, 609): 1.51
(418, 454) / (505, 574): 1.42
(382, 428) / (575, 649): 0.91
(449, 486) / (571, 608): 1.27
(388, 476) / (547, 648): 1.16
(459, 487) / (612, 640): 1.18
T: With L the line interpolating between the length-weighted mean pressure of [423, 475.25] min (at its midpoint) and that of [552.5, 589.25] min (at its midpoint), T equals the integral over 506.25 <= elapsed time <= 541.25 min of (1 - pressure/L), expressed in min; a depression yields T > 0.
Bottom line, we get -4.7 min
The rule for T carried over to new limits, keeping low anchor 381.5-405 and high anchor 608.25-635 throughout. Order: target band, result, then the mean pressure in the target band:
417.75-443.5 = 9.14 min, 28.7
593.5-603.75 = 0.37 min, 40.9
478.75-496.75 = 2.15 min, 38.5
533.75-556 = 3.92 min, 35.5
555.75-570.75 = 2.47 min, 35.8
